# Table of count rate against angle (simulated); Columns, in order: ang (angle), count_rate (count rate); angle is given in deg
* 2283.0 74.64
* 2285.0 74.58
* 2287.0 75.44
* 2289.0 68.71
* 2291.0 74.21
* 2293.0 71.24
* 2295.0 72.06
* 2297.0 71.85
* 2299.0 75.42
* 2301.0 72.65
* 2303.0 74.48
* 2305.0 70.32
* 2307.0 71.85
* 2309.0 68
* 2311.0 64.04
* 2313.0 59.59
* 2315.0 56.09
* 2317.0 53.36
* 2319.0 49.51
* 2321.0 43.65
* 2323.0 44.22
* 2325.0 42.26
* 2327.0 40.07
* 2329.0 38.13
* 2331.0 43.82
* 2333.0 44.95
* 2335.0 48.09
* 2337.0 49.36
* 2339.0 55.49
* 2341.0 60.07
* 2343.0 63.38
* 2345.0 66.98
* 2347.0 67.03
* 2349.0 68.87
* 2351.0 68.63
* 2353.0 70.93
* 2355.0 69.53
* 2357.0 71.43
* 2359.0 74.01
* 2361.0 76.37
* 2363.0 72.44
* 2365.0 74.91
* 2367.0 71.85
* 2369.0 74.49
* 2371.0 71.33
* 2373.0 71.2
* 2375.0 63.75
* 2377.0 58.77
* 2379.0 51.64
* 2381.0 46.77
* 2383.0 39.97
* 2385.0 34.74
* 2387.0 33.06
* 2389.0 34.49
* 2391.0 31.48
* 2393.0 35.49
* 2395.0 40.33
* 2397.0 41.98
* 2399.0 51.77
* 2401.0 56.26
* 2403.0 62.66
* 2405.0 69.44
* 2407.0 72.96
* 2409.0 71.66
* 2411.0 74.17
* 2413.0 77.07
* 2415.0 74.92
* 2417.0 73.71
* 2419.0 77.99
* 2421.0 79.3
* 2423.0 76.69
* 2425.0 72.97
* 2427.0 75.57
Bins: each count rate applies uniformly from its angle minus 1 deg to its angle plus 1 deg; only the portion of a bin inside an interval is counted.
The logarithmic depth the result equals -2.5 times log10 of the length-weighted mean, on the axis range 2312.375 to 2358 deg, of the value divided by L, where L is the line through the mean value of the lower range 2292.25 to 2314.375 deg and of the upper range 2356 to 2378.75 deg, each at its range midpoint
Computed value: 0.255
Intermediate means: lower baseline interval 69.9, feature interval 55.4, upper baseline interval 70.3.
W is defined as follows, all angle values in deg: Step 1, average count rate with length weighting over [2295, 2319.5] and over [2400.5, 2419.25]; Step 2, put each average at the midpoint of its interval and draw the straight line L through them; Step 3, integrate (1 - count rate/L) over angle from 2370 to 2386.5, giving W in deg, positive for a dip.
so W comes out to 3.7 deg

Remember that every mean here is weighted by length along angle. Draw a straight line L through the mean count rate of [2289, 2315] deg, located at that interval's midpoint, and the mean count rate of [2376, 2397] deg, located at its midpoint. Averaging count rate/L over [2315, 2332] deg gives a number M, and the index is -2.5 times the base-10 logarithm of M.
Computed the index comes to 0.36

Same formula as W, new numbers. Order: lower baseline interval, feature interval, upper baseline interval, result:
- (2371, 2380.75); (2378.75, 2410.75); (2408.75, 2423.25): 9.2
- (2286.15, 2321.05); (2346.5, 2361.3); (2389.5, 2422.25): -1.5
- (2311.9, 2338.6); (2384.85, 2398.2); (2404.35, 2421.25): 6.2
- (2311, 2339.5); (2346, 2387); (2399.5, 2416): -4.2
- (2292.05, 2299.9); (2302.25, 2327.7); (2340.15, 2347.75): 4.7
